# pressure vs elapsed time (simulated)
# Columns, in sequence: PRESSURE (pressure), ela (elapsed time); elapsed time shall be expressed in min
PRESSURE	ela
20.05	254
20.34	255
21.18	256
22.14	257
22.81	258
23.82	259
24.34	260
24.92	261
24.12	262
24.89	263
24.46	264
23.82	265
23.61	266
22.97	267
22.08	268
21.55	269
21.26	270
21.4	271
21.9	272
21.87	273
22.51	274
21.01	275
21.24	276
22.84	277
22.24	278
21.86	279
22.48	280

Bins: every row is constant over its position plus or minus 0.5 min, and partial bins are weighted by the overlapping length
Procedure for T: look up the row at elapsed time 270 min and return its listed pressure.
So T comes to 21.26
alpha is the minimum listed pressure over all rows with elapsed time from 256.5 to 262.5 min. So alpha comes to 22.14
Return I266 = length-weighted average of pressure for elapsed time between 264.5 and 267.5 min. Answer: 23.5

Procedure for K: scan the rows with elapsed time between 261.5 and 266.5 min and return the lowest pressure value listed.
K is 23.61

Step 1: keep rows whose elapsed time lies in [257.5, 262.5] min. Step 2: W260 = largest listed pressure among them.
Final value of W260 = 24.92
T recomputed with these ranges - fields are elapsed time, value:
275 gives 21.01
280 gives 22.48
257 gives 22.14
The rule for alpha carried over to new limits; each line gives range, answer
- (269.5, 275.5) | 21.01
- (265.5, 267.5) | 22.97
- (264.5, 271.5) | 21.26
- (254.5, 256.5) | 20.34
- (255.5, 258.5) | 21.18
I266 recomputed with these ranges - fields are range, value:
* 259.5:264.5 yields 24.5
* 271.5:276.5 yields 21.7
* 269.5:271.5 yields 21.3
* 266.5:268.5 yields 22.5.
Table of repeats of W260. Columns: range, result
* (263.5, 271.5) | 24.46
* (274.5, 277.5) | 22.84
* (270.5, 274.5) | 22.51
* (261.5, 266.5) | 24.89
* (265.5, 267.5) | 23.61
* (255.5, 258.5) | 22.81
